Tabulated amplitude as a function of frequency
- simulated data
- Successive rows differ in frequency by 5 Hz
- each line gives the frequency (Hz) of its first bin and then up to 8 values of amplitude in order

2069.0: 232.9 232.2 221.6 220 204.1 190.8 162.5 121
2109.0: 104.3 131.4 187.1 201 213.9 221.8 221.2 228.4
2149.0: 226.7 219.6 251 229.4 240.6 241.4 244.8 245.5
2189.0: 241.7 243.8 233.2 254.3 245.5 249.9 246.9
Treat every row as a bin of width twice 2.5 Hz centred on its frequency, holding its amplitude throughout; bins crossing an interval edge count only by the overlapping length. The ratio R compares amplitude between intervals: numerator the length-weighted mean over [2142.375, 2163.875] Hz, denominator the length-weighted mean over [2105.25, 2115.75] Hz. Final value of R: 2.0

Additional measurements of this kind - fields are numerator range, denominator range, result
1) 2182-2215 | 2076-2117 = 1.44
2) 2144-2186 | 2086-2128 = 1.43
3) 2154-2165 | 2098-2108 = 1.78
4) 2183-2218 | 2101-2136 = 1.46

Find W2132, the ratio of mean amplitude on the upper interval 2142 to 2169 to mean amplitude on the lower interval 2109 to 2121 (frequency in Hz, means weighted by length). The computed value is 1.58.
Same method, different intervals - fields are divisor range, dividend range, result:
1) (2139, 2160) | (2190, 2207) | 1.06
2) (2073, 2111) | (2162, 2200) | 1.33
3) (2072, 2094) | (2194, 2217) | 1.14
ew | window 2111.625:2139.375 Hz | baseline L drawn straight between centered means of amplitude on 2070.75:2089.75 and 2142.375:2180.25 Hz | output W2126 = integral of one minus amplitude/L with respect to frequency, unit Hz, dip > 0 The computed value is 4.2 Hz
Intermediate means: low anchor 221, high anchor 235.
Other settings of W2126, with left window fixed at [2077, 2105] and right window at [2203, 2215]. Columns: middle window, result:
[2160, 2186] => -1.10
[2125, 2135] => -0.26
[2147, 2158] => -0.30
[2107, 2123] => 4.32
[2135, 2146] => -0.49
